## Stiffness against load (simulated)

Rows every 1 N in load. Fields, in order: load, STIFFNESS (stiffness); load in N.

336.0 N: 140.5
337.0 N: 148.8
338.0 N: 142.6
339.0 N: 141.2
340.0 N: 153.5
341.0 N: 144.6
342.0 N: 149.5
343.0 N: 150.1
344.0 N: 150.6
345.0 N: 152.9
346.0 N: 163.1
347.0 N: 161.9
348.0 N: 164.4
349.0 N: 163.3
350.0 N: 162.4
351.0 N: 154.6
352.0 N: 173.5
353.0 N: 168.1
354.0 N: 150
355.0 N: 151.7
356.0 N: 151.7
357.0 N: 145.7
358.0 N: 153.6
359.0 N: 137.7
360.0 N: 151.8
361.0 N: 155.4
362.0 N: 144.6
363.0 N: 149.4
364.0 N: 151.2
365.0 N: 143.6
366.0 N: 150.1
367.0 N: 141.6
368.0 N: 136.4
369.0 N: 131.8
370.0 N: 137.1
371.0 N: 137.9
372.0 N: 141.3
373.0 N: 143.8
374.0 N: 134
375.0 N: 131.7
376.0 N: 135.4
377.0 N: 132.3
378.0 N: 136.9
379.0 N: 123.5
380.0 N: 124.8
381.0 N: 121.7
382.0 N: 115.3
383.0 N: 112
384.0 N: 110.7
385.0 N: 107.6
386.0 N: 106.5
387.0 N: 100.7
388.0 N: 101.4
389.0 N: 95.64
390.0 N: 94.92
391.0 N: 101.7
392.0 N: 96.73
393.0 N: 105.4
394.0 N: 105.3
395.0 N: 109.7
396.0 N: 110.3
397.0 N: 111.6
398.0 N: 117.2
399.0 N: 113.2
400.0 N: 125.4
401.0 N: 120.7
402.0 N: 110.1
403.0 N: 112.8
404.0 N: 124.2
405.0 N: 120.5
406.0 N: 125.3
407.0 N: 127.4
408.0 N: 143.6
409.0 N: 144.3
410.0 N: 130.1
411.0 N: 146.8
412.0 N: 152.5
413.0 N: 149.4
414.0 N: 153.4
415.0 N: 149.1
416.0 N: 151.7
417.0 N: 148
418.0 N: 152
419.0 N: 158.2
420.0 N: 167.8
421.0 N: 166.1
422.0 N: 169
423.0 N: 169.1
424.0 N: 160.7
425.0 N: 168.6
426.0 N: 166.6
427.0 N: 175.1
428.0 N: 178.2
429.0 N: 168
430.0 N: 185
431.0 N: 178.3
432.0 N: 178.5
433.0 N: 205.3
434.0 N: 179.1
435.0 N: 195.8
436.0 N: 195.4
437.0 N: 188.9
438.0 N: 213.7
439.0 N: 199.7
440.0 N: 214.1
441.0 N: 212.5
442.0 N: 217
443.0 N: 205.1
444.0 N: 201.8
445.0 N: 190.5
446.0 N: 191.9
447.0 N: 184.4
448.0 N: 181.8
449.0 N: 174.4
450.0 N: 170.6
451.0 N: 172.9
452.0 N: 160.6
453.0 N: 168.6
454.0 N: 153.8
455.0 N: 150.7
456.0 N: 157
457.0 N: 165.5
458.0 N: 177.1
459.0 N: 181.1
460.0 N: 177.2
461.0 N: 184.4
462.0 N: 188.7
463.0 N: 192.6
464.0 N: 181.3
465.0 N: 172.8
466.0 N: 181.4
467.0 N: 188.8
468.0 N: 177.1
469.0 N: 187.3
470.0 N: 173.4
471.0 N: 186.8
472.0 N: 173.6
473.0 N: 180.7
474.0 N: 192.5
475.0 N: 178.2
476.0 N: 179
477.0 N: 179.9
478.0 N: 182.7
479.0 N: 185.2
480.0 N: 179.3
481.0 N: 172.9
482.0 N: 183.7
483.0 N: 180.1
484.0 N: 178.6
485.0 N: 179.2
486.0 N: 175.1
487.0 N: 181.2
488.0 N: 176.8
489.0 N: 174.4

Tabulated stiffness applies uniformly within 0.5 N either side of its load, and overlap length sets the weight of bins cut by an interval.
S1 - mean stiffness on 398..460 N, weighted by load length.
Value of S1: 165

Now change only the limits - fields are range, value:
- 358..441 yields 143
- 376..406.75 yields 114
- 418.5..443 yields 184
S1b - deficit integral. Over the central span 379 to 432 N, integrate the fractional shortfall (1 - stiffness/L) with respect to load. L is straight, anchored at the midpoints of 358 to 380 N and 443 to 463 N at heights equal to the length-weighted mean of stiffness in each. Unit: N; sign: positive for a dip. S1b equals 7.7 N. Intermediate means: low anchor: 140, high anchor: 177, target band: 134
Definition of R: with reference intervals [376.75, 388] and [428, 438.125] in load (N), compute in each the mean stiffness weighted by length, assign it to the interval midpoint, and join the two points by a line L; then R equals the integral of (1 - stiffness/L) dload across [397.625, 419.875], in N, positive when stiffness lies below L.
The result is 2.6 N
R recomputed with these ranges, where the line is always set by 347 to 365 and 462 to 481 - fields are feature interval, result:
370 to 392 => 5.6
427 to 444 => -2.1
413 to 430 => 0.7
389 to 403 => 4.7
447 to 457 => 0.6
